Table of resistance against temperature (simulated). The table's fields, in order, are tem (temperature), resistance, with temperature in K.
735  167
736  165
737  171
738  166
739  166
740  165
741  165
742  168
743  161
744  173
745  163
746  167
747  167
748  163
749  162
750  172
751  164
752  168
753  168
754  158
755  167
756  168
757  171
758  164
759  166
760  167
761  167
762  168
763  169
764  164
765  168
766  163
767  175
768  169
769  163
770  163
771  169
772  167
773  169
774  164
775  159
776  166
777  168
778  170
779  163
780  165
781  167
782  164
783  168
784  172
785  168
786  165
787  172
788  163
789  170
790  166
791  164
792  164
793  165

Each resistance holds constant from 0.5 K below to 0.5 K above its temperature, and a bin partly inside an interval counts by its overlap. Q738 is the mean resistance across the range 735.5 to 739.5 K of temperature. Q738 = 167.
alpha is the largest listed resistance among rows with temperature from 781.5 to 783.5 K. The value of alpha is 168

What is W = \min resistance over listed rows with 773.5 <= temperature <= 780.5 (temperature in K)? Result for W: 159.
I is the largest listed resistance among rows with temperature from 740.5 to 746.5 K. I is 173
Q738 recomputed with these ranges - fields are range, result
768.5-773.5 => 166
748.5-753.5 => 167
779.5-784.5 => 167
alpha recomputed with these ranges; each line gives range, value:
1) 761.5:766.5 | 169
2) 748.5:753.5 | 172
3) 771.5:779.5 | 170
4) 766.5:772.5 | 175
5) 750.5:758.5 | 171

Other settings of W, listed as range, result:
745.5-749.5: 162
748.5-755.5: 158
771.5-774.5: 164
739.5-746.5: 161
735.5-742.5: 165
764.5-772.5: 163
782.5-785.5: 168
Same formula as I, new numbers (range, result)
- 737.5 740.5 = 166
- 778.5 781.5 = 167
